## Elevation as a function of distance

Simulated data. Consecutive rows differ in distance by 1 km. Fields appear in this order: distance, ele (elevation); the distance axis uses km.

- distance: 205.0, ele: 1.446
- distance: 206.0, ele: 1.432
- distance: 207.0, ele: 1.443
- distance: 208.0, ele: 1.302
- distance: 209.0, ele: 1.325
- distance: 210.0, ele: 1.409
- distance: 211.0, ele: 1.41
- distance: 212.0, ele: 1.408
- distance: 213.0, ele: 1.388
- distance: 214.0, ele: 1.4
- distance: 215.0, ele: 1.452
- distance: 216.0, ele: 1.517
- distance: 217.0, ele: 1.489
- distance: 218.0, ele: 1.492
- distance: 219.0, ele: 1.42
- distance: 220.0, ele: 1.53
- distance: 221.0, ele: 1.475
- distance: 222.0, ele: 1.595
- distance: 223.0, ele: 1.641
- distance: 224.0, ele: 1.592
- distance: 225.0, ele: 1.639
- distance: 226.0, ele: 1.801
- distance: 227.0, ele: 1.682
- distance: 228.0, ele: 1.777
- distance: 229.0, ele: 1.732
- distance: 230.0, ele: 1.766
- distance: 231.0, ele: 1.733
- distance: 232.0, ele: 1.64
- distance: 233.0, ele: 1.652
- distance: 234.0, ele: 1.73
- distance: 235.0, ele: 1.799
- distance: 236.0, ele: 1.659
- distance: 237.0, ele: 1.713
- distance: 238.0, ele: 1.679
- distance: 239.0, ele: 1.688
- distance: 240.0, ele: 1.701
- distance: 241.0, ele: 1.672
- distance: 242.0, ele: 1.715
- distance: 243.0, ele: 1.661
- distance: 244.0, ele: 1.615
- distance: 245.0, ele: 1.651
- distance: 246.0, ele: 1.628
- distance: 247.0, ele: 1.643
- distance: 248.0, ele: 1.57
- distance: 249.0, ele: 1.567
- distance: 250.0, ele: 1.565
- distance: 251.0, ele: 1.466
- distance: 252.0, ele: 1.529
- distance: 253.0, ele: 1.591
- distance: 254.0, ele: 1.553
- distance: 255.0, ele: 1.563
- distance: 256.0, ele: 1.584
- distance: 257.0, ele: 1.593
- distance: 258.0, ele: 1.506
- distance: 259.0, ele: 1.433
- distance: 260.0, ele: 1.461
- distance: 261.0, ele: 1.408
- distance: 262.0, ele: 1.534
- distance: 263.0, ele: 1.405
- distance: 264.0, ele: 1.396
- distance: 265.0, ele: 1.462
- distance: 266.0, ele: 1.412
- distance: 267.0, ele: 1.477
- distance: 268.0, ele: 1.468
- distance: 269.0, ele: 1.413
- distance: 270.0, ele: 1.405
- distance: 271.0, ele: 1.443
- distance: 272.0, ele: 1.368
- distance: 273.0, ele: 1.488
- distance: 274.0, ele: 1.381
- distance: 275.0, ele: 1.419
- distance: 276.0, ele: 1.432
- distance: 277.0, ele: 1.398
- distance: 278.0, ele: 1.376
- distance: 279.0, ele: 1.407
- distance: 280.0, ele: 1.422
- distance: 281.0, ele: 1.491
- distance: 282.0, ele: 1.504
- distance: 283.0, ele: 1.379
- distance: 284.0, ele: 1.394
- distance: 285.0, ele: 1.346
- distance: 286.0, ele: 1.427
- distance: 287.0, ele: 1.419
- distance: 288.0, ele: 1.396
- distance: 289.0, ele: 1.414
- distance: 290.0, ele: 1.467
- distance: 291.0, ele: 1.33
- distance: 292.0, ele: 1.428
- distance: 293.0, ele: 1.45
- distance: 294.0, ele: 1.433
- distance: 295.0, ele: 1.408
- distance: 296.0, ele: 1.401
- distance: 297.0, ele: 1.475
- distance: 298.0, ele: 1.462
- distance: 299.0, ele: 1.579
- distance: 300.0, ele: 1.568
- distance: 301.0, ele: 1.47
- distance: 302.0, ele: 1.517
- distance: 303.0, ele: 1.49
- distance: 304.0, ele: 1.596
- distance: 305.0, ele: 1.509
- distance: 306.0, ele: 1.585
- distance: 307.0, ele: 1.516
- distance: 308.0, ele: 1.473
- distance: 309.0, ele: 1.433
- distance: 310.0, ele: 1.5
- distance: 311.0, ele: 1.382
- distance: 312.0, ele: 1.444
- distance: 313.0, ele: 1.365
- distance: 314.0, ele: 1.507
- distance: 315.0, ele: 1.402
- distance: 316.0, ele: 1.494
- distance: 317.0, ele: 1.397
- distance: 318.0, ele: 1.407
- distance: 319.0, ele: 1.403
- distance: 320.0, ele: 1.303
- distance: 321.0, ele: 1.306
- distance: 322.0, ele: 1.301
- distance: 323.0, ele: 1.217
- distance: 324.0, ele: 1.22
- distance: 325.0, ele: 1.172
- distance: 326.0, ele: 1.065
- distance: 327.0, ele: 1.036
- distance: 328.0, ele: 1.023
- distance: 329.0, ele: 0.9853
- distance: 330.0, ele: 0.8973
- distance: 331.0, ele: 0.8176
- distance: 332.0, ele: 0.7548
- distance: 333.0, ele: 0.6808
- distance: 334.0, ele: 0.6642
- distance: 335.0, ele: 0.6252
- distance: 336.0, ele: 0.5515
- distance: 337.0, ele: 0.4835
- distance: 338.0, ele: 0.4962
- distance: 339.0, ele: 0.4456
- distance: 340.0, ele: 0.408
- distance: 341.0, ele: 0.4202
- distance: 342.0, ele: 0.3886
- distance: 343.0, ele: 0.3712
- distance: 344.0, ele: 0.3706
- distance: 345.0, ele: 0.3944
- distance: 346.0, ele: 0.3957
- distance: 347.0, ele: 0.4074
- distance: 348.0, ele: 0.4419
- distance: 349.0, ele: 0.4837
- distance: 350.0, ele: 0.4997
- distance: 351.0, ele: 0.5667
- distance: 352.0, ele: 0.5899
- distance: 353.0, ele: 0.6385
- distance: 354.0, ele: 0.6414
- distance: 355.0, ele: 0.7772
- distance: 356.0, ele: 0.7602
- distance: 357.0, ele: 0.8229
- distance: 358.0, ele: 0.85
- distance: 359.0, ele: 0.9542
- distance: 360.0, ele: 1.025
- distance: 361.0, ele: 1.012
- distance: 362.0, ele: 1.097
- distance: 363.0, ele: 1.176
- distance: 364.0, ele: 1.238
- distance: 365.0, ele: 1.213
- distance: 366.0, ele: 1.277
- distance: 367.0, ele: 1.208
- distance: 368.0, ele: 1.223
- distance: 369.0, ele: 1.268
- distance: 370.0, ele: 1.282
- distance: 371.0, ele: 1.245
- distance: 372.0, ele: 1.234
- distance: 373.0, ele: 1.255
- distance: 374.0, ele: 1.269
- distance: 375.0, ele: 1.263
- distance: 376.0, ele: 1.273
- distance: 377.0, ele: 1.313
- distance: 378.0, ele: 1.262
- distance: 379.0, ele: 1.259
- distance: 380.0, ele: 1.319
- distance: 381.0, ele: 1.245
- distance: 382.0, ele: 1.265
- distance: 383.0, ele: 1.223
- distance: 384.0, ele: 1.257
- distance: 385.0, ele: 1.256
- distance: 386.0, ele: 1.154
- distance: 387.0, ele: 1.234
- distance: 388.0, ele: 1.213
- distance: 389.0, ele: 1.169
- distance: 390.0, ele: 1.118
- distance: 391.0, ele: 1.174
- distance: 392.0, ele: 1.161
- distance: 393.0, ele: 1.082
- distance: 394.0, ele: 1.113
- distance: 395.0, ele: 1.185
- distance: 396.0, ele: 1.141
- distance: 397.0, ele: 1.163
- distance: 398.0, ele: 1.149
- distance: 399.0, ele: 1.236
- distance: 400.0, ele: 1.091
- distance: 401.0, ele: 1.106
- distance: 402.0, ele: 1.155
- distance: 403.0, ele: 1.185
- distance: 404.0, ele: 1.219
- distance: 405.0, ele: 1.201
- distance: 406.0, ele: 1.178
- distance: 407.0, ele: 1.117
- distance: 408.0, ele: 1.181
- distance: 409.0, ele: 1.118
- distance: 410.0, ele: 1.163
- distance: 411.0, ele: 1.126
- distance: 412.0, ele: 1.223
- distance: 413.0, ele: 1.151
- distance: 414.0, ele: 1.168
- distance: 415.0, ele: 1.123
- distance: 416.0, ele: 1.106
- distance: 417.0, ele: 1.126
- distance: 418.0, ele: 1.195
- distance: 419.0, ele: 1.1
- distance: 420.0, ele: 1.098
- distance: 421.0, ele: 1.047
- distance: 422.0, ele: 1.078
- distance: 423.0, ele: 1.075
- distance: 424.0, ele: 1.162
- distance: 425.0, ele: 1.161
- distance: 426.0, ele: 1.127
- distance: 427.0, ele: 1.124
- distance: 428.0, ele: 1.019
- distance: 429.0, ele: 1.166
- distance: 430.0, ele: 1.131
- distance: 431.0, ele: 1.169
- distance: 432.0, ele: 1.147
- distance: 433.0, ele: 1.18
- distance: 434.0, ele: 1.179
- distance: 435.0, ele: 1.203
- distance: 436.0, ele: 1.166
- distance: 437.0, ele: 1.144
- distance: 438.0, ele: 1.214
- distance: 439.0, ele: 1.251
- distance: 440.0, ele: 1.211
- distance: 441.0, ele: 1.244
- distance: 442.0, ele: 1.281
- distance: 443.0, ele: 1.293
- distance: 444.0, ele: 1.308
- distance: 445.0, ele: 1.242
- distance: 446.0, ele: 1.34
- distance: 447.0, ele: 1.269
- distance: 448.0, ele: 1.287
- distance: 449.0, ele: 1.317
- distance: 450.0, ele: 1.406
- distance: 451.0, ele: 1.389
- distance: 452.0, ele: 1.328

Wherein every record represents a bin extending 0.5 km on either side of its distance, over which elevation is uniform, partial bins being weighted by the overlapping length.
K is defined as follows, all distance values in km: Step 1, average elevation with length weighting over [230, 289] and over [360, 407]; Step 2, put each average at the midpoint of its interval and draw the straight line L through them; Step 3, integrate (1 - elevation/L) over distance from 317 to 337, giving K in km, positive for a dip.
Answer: 4.94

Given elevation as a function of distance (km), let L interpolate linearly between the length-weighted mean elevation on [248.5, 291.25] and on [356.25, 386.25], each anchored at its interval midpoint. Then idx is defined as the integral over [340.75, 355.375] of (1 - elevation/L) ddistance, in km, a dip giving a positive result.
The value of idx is 8.9 km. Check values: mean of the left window 1.45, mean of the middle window 0.491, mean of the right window 1.19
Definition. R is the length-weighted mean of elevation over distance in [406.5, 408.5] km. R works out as 1.15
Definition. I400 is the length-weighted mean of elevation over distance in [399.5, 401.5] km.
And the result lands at 1.1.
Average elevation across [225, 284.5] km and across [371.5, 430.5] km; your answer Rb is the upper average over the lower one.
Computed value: 0.76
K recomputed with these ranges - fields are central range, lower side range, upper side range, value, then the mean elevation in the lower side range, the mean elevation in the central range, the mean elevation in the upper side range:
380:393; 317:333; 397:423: -0.8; 1.12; 1.21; 1.14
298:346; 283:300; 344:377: 5.7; 1.43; 1.09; 0.928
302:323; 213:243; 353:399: -1.3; 1.63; 1.44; 1.15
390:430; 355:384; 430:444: 1.7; 1.17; 1.14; 1.21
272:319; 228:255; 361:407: 1.1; 1.65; 1.45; 1.2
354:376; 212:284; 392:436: 2.6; 1.54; 1.11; 1.14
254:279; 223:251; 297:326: 1.9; 1.67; 1.45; 1.42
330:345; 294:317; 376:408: 9.1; 1.48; 0.542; 1.19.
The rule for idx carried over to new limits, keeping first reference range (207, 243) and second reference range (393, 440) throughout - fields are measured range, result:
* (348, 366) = 6.14 km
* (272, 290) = 0.52 km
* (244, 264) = -0.21 km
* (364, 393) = 0.05 km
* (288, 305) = -0.52 km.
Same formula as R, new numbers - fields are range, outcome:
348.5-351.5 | 0.517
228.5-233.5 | 1.7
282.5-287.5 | 1.39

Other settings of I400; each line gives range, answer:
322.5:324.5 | 1.22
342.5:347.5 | 0.388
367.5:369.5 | 1.25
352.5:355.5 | 0.686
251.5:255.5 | 1.56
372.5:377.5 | 1.27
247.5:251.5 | 1.54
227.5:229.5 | 1.75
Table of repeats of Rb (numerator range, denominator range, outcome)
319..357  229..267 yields 0.46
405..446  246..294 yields 0.80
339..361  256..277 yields 0.41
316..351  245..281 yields 0.54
